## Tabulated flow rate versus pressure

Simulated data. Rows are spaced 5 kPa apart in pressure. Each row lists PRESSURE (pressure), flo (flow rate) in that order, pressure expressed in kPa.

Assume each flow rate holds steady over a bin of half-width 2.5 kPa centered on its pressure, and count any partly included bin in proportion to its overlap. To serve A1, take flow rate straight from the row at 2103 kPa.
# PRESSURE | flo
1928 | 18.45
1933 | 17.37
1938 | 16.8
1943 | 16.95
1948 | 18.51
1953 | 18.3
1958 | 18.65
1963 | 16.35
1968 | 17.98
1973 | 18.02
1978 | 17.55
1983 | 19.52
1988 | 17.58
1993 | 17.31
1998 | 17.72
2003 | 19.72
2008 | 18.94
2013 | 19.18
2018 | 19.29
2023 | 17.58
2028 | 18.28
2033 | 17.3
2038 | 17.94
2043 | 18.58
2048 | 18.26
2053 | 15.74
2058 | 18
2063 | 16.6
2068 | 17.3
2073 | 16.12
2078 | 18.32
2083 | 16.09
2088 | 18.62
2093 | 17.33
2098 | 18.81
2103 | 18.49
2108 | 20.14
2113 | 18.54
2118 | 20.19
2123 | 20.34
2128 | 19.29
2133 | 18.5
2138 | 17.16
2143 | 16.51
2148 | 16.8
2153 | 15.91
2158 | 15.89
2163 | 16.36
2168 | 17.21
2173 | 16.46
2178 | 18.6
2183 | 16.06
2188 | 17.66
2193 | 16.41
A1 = 18.49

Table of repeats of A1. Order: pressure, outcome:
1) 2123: 20.34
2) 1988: 17.58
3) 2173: 16.46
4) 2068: 17.3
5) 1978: 17.55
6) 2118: 20.19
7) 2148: 16.8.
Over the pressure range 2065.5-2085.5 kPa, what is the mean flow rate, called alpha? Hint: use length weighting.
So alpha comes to 17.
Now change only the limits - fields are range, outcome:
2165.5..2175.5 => 16.8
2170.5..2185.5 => 17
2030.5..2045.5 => 17.9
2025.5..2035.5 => 17.8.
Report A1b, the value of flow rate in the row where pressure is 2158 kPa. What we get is 15.89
